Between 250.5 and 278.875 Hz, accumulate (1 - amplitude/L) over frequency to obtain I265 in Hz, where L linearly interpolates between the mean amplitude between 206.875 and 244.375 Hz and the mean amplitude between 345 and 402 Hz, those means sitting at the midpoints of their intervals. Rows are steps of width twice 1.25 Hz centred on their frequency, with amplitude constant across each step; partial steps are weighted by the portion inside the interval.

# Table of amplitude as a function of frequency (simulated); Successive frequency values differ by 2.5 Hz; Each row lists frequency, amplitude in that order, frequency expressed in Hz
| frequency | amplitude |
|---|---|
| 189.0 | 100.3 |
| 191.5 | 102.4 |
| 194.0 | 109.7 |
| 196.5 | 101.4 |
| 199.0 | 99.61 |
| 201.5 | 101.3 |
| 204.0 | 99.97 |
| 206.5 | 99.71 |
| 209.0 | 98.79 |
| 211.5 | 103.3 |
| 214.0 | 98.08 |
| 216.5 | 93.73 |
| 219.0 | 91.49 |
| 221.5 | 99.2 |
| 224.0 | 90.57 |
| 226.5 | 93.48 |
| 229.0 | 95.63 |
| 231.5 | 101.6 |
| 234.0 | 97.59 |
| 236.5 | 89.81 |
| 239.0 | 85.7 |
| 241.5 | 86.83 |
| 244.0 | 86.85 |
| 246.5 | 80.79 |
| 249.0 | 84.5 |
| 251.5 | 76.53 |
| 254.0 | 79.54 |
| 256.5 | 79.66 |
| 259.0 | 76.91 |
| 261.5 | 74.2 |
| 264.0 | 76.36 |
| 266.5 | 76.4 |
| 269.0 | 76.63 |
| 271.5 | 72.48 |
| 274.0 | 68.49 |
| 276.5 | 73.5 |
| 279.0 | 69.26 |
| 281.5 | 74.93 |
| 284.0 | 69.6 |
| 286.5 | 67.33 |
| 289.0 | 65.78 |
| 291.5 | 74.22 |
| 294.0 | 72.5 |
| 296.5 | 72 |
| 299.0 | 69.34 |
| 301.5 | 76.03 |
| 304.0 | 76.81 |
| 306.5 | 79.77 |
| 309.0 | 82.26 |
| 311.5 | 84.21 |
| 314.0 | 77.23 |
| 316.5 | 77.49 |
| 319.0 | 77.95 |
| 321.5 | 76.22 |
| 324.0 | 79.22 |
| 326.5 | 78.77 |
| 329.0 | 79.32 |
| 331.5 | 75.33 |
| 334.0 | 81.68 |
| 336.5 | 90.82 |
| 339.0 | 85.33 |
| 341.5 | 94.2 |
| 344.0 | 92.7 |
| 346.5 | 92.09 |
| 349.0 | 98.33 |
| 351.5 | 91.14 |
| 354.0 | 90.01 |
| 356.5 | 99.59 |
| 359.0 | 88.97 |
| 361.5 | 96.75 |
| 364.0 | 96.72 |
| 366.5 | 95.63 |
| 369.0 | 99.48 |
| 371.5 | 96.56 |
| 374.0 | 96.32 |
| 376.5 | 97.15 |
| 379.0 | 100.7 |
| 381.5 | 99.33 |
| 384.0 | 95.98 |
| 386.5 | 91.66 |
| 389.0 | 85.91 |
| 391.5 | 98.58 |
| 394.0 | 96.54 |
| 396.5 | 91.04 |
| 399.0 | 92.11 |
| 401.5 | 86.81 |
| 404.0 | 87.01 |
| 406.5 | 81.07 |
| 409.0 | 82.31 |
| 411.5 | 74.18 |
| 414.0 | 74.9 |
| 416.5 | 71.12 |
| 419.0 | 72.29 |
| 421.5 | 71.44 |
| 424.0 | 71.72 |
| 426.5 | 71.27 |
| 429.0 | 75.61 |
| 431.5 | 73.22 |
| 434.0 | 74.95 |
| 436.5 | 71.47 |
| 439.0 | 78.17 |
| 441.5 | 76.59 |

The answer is 5.8 Hz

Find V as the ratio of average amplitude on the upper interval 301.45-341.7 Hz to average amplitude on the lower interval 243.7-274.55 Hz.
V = 1.04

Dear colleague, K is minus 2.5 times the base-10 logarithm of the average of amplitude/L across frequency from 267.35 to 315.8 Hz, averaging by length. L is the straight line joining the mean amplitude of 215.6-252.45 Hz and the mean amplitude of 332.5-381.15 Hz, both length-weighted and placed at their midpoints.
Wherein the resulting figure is 0.239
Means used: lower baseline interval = 90.4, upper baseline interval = 93.9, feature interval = 73.9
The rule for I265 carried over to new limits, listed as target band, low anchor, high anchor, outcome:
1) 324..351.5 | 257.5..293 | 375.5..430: -2.79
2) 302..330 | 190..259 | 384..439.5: 2.68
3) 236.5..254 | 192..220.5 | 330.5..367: 2.48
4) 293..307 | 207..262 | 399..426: 1.83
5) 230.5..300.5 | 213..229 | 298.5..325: 7.18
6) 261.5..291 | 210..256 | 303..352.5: 5.20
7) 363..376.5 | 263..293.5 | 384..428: -2.93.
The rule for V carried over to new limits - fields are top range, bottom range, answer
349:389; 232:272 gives 1.17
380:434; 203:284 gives 0.97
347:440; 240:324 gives 1.14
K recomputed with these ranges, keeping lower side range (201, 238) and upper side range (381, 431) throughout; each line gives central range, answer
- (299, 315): 0.151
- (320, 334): 0.141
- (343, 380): -0.108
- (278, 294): 0.290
